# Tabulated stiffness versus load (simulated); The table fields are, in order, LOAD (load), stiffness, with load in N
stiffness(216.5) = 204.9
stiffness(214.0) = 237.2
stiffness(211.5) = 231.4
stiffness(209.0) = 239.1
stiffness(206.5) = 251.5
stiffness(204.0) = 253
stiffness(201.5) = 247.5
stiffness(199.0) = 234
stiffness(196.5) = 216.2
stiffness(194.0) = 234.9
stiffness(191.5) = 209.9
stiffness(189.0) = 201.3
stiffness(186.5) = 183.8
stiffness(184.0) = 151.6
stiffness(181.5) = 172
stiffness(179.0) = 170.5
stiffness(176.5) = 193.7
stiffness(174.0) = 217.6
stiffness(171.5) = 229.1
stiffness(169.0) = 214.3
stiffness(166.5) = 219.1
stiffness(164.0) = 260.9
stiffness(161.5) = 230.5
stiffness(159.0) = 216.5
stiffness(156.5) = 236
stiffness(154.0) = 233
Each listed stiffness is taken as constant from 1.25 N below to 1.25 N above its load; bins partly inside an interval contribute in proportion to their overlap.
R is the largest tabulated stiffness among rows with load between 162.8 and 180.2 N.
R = 260.9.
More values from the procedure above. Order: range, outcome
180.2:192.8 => 209.9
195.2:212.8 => 253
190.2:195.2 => 234.9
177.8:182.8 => 172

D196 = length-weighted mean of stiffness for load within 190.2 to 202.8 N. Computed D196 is 228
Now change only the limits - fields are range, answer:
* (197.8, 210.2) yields 245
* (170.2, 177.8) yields 213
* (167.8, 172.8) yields 222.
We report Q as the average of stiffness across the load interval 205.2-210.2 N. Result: 245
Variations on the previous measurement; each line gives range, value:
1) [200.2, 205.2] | 250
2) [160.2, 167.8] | 237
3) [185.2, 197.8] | 209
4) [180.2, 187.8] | 169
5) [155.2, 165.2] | 236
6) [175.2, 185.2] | 172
